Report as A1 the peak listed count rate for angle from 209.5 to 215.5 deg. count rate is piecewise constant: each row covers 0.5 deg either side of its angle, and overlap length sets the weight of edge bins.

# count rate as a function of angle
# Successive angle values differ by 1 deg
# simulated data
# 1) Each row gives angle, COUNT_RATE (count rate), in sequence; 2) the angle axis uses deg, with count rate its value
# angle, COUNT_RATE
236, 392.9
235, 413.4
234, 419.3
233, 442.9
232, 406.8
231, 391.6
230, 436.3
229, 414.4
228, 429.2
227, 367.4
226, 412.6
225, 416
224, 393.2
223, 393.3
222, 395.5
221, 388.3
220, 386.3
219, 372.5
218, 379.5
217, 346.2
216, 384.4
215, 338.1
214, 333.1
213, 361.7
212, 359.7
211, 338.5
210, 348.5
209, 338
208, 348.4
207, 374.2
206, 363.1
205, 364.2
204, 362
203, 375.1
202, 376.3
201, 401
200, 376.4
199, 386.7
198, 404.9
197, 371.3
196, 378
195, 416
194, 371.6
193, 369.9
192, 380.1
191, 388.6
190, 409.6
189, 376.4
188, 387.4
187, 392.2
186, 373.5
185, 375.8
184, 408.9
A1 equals 361.7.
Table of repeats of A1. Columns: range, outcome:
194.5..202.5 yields 416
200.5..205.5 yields 401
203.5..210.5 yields 374.2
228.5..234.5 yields 442.9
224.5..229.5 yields 429.2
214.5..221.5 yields 388.3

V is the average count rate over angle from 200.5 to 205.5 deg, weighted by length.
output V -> 376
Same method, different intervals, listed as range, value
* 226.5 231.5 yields 408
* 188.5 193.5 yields 385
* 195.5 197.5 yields 375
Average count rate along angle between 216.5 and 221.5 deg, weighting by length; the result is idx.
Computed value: 375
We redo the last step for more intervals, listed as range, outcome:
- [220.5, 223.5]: 392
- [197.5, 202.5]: 389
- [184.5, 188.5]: 382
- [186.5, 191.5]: 391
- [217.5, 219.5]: 376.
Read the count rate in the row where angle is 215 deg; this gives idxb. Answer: 338.1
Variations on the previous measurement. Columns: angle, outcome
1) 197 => 371.3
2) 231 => 391.6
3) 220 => 386.3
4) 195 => 416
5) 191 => 388.6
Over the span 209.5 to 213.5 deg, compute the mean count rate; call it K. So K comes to 352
